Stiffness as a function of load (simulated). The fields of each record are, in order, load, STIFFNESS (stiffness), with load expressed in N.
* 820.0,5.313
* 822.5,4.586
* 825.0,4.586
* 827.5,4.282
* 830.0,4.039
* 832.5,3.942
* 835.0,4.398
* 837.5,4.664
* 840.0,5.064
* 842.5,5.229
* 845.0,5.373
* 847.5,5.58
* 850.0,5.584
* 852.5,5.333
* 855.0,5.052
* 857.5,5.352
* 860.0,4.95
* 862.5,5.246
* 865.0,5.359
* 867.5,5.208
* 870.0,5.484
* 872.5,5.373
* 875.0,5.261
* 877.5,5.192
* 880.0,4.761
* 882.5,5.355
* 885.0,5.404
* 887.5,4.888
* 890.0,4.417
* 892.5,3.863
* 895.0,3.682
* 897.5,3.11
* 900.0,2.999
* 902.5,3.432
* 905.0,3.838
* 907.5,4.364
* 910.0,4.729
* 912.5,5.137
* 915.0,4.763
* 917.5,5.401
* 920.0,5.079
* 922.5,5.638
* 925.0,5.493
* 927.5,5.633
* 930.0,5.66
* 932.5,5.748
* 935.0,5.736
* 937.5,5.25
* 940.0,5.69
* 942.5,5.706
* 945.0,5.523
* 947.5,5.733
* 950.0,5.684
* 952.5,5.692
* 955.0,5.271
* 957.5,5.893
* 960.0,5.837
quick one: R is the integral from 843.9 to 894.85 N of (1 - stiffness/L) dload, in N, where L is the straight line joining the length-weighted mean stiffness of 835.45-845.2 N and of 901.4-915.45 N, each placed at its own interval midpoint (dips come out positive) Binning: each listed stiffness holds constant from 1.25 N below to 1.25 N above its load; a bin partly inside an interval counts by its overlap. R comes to -4.2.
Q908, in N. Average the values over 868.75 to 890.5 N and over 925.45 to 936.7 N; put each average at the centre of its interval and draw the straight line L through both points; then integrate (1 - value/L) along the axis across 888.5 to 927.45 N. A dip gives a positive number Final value 7.2 N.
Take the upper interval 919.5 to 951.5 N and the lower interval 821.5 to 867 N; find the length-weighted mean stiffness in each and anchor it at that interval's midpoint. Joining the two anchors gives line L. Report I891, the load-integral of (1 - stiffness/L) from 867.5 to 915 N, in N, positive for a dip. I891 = 6.5 N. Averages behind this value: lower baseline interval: 4.93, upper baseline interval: 5.6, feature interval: 4.54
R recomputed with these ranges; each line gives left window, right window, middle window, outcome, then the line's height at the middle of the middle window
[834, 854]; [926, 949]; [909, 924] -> 1.1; 5.52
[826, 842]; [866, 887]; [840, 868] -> -2.8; 4.82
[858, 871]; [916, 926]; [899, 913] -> 3.4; 5.35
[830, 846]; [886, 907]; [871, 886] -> -4.2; 4.09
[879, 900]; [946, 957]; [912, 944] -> -2.1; 5.13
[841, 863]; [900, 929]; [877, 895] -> 1.0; 5.02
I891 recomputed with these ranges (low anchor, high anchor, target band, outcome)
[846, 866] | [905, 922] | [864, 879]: -0.3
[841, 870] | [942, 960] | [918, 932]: 0.1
